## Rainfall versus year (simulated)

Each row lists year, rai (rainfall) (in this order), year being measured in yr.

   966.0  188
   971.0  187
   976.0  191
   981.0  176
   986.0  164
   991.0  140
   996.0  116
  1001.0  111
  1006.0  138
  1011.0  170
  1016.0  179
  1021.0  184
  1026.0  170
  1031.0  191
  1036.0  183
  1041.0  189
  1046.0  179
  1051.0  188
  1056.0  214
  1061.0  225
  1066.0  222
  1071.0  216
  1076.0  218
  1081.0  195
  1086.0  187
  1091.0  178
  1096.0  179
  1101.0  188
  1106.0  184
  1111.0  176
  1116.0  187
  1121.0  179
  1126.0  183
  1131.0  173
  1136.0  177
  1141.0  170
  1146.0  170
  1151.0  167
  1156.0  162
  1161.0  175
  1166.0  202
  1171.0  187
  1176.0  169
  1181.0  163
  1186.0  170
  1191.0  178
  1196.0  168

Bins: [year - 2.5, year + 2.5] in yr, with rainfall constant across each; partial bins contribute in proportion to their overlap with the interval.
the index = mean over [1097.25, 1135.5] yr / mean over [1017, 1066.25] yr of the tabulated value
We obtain 0.94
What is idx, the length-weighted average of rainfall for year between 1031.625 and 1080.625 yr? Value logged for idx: 203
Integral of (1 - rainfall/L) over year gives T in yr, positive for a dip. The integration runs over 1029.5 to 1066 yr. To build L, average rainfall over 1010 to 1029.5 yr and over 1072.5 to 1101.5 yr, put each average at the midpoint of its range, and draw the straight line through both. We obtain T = -2.8 yr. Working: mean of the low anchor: 177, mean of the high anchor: 192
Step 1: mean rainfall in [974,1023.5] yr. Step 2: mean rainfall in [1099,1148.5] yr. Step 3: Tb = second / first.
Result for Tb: 1.14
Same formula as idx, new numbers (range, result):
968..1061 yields 172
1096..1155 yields 177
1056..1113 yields 198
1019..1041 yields 183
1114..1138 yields 180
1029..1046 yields 186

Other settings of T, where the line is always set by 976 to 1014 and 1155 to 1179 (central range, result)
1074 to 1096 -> -3.7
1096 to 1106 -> -1.0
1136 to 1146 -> 0.2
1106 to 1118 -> -0.9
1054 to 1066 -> -4.5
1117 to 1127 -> -0.6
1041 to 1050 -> -1.5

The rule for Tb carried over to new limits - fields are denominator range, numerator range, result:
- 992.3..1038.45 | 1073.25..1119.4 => 1.18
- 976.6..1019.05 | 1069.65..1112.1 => 1.26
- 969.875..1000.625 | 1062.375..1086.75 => 1.33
